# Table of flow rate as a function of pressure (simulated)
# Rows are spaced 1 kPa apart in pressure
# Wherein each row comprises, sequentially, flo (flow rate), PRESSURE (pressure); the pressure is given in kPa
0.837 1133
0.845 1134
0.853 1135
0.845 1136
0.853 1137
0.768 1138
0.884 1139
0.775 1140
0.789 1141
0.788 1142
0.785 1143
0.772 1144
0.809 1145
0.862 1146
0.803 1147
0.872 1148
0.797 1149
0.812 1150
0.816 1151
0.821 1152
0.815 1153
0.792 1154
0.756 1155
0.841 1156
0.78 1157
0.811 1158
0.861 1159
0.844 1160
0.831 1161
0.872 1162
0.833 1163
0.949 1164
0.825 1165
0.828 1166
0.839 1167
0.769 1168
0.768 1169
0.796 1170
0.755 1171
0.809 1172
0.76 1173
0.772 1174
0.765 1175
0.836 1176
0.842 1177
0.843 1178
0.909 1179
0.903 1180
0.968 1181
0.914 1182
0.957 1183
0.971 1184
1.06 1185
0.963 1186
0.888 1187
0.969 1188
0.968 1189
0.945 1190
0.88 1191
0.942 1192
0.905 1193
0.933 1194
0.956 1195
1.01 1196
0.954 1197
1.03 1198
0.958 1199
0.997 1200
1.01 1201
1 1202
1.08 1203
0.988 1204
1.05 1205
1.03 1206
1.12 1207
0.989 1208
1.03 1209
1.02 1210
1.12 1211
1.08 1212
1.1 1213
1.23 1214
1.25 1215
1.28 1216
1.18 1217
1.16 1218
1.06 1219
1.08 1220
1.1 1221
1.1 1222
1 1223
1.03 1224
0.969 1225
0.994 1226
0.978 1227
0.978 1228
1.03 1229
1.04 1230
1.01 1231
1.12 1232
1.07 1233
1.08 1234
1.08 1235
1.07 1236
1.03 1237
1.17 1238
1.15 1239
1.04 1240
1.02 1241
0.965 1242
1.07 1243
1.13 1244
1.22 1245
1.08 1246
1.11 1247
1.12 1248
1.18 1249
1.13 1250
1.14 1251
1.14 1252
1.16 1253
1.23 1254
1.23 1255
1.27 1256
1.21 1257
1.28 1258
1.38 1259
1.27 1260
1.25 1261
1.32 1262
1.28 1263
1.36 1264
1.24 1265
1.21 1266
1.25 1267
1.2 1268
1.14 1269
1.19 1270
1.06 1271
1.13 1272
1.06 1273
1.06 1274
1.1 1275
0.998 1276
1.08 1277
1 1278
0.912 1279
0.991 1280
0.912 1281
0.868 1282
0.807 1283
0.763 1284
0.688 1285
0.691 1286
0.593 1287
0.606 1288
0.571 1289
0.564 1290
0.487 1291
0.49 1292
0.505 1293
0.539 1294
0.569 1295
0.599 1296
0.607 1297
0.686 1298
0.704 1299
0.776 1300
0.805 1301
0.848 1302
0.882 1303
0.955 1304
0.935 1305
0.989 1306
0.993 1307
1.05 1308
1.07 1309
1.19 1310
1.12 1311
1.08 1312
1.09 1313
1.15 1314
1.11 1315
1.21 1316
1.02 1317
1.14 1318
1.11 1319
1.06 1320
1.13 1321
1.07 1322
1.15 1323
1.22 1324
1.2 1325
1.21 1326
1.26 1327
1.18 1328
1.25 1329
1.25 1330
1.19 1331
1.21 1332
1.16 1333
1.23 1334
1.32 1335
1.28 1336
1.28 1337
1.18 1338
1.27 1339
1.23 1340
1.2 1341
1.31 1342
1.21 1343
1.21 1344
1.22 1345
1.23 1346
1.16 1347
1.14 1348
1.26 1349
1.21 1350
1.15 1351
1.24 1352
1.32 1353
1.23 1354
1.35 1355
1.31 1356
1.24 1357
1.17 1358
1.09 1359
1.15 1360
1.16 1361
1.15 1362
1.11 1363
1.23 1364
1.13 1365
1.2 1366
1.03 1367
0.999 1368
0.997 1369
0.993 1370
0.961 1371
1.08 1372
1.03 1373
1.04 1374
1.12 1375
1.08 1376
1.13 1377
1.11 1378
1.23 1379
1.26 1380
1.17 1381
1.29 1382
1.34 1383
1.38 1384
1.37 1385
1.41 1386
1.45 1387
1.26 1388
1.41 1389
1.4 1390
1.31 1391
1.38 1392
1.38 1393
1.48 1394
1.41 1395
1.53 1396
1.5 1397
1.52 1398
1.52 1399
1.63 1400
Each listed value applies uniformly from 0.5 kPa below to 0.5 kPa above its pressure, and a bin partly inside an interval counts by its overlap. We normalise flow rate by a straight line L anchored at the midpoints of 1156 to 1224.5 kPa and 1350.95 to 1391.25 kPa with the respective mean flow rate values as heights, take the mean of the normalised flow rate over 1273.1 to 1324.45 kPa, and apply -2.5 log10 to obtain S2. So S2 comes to 0.23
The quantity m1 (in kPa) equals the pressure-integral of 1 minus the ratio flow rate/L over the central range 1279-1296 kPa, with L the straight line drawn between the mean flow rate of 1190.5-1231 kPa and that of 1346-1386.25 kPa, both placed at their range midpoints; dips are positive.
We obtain 6.69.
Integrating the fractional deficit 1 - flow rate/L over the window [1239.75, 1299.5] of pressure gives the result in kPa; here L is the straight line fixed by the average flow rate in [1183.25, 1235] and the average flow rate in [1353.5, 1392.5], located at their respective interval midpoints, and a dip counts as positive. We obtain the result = 5.5 kPa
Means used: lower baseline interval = 1.03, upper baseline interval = 1.2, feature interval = 0.991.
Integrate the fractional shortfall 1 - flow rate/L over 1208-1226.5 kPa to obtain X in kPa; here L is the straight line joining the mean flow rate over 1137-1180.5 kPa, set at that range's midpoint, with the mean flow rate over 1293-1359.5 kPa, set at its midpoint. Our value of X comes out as -3.6 kPa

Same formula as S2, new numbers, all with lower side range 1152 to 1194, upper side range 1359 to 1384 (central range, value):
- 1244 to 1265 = -0.24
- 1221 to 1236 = -0.11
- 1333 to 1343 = -0.15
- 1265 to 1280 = -0.11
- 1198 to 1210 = -0.13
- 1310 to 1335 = -0.10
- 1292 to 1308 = 0.33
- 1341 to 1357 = -0.13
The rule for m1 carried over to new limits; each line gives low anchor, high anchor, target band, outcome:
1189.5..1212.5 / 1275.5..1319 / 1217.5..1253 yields -4.8 kPa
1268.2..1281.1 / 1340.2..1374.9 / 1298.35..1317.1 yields 1.8 kPa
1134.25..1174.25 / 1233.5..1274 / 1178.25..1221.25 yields -1.9 kPa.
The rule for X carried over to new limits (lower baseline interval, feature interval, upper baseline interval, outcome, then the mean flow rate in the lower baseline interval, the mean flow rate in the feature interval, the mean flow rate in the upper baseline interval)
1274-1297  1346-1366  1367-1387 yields -2.55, 0.746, 1.2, 1.16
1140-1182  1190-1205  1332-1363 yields -1.26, 0.822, 0.976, 1.22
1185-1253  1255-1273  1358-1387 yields -2.48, 1.05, 1.23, 1.16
